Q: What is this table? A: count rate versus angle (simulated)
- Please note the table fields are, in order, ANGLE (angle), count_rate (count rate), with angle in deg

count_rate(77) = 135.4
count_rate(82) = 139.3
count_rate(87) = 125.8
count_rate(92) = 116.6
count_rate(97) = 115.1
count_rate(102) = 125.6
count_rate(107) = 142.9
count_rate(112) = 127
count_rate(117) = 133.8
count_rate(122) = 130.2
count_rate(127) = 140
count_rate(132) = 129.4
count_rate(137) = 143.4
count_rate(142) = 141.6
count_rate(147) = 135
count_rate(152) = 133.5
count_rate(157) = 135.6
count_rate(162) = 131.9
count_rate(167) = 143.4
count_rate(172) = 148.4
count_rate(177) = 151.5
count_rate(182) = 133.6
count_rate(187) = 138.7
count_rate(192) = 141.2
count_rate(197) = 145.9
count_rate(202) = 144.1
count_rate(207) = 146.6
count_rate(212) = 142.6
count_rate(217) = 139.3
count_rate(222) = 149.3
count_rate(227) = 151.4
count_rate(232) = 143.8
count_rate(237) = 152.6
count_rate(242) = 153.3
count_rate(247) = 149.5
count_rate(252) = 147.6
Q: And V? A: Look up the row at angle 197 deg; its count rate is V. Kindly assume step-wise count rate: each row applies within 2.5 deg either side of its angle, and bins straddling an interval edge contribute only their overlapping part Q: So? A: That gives 145.9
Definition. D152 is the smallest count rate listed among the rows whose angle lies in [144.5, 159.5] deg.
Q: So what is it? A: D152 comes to 133.5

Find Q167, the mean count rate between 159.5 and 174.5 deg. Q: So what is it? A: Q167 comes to 141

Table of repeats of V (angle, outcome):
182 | 133.6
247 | 149.5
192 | 141.2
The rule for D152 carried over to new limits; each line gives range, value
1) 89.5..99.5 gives 115.1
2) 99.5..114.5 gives 125.6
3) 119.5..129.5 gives 130.2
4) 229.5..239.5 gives 143.8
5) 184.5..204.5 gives 138.7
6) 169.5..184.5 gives 133.6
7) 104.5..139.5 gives 127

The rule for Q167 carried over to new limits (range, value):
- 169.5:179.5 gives 150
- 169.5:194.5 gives 143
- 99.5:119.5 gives 132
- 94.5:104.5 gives 120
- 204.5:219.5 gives 143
